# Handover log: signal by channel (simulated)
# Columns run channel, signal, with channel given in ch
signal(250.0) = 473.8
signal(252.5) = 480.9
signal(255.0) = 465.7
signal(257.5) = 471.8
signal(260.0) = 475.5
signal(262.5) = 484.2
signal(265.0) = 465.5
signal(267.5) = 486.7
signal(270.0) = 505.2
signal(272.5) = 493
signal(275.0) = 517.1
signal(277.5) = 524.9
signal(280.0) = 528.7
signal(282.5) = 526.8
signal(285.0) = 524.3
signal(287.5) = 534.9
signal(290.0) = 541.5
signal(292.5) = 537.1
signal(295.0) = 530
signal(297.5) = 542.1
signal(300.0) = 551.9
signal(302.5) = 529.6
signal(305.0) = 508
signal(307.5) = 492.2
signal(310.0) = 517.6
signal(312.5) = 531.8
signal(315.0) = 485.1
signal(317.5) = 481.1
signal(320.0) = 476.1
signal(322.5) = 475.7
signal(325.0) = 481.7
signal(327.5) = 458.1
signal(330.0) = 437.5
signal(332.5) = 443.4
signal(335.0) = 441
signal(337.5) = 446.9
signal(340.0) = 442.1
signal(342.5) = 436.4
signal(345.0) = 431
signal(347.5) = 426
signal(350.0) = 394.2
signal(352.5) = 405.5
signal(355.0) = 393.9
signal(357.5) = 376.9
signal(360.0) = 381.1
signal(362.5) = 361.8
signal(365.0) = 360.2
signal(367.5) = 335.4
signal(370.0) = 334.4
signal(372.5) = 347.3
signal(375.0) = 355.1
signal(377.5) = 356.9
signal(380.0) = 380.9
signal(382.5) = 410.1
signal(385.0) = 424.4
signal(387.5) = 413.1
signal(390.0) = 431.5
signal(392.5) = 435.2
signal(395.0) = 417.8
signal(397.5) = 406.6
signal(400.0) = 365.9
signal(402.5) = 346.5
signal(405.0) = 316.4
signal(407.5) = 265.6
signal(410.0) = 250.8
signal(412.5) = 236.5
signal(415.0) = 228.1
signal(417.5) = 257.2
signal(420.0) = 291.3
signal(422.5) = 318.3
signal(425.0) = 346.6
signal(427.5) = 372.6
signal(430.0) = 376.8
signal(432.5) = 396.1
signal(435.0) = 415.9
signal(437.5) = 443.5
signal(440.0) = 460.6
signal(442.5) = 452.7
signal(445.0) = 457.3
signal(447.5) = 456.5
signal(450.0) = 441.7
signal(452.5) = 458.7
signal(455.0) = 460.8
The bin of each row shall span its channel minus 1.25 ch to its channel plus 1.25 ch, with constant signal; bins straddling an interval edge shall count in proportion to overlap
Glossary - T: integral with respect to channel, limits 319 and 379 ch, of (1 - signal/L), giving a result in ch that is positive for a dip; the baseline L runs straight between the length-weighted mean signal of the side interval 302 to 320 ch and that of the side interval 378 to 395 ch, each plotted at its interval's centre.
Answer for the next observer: 6.7 ch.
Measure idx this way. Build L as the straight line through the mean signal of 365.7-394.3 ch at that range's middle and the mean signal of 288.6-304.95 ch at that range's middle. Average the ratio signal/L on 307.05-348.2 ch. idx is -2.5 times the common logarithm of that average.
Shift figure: 0.035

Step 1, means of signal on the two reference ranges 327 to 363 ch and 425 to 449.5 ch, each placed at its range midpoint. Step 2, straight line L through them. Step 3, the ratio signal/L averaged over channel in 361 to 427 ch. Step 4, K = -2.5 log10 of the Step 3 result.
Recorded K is 0.21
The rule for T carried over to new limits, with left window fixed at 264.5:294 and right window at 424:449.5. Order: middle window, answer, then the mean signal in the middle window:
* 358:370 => 2.75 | 358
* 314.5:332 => 0.74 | 469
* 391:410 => 3.61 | 358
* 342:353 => 1.31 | 418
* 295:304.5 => -0.62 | 537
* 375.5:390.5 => 1.77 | 399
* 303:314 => -0.31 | 513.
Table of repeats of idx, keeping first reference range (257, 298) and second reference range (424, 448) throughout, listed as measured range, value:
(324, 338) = 0.066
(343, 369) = 0.198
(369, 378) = 0.289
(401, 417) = 0.496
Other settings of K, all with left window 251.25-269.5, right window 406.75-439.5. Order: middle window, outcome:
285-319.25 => -0.19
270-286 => -0.13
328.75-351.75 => -0.08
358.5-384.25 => 0.03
